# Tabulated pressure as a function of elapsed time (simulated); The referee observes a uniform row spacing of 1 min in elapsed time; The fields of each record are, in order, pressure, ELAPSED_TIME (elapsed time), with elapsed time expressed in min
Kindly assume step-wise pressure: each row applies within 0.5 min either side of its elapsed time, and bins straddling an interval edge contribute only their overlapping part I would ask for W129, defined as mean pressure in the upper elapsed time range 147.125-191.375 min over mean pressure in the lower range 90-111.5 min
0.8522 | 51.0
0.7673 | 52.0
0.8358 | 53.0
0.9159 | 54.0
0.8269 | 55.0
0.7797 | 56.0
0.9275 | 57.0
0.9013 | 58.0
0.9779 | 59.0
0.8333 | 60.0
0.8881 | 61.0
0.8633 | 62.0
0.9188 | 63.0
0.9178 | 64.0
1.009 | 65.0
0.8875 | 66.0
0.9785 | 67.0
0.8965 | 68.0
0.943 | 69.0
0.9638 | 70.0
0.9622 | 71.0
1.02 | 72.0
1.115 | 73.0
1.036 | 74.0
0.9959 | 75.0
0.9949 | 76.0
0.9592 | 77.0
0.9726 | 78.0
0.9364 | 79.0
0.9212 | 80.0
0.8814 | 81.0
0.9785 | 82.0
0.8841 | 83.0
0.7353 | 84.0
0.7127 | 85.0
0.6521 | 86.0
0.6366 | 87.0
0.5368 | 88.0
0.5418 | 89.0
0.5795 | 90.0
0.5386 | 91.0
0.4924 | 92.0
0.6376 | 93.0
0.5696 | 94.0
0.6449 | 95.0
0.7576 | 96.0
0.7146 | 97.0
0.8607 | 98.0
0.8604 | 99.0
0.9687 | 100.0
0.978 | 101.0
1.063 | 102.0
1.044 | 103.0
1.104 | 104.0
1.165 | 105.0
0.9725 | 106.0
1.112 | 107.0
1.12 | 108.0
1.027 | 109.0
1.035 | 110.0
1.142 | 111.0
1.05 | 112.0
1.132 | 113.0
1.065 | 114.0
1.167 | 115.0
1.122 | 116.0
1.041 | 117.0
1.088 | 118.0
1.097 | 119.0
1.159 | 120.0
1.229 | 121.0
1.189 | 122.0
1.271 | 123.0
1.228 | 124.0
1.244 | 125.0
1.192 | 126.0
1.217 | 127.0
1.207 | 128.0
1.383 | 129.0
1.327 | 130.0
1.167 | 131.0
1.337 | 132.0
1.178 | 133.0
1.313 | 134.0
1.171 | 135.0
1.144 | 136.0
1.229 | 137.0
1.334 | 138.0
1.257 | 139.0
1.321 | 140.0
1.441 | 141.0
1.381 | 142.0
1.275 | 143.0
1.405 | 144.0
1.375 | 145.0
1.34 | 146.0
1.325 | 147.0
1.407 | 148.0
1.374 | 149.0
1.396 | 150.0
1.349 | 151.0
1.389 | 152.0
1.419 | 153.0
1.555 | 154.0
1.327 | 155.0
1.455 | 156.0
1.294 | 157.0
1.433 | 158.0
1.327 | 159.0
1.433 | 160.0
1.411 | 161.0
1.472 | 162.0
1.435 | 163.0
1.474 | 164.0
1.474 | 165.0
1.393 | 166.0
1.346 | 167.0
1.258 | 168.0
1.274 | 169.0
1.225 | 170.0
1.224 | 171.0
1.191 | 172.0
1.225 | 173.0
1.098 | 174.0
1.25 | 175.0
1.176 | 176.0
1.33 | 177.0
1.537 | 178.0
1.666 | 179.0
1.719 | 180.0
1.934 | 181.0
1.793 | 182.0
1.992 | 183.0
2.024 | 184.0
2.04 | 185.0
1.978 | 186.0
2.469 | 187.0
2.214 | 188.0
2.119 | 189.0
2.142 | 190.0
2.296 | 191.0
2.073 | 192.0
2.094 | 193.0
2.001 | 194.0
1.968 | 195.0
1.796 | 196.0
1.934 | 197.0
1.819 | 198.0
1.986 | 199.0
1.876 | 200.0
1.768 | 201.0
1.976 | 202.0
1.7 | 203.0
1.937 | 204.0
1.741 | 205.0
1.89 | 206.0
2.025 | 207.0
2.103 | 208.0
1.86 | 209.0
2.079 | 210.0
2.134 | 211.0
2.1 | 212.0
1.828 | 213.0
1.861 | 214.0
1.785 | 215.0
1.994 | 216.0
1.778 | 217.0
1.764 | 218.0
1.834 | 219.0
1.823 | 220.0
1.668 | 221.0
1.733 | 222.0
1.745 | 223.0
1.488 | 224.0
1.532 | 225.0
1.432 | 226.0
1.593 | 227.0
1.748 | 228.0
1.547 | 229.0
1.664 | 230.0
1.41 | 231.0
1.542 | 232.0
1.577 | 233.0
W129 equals 1.7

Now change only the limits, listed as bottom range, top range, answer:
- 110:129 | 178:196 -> 1.73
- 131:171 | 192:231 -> 1.36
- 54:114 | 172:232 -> 2.03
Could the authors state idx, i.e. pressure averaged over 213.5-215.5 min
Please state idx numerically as 1.82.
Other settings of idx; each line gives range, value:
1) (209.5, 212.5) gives 2.1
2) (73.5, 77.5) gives 0.997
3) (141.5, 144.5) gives 1.35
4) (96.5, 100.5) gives 0.851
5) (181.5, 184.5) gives 1.94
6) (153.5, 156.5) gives 1.45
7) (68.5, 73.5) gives 1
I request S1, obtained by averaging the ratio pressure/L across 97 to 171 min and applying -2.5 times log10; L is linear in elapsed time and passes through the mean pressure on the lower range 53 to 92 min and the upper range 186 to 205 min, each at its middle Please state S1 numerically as 0.153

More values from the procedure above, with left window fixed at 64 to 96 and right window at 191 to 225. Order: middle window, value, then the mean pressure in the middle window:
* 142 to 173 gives 0.07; 1.37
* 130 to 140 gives 0.03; 1.25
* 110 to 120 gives 0.02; 1.1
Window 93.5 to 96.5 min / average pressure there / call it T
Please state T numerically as 0.657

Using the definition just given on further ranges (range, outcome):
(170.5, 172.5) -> 1.21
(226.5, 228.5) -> 1.67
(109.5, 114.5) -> 1.08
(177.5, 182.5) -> 1.73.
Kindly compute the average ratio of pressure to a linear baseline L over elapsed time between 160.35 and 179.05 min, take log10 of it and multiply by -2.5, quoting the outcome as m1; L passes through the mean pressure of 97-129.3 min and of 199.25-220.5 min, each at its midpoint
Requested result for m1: 0.17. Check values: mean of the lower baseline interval 1.1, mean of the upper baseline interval 1.9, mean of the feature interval 1.33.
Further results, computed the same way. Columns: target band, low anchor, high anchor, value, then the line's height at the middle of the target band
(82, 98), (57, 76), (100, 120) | 0.47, 1.02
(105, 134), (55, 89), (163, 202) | 0.07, 1.25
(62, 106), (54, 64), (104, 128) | 0.15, 0.993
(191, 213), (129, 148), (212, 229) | -0.19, 1.63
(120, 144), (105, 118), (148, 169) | -0.04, 1.22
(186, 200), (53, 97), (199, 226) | -0.21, 1.7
